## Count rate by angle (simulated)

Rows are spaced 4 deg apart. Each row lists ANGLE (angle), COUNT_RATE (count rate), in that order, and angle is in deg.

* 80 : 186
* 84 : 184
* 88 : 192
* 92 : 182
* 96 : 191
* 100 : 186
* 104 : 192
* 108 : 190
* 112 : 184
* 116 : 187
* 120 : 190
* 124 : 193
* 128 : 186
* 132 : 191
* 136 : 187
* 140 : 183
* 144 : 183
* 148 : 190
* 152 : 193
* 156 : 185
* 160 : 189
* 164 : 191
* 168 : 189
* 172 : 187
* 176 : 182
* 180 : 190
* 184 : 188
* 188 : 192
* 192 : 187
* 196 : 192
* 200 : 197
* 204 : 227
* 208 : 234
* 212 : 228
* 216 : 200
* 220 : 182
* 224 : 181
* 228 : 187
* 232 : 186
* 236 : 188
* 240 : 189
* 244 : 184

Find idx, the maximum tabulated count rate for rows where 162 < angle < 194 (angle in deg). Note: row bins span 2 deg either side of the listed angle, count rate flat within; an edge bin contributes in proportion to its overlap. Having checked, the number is 192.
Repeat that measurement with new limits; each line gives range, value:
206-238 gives 234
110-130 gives 193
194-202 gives 197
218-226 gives 182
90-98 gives 191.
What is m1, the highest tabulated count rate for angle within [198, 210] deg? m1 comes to 234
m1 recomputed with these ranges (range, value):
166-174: 189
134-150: 190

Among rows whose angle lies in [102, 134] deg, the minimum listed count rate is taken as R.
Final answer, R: 184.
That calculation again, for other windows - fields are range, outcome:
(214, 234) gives 181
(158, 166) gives 189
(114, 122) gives 187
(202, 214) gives 227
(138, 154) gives 183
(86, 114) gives 182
